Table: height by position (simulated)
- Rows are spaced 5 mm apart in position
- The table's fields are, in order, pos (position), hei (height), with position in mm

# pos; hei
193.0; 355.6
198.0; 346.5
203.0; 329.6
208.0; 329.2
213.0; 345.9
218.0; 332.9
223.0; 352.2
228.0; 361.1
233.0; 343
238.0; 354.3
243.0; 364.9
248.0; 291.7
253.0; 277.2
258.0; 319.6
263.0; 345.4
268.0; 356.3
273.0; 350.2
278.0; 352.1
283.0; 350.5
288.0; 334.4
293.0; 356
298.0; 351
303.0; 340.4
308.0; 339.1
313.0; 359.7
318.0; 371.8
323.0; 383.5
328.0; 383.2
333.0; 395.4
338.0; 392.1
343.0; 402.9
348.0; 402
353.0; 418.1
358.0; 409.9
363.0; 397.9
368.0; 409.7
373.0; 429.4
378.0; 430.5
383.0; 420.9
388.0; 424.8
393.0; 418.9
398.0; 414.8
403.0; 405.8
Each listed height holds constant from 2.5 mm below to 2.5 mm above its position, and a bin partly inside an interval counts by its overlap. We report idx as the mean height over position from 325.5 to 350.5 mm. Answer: 395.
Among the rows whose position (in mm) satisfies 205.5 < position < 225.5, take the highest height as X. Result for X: 352.2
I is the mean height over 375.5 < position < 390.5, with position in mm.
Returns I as 425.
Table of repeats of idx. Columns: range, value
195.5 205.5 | 338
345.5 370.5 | 408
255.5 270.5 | 340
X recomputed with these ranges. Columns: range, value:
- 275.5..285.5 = 352.1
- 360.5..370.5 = 409.7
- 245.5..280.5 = 356.3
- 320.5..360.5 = 418.1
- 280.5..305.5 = 356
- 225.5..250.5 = 364.9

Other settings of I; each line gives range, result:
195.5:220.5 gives 337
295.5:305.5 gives 346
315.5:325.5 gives 378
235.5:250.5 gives 337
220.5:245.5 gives 355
